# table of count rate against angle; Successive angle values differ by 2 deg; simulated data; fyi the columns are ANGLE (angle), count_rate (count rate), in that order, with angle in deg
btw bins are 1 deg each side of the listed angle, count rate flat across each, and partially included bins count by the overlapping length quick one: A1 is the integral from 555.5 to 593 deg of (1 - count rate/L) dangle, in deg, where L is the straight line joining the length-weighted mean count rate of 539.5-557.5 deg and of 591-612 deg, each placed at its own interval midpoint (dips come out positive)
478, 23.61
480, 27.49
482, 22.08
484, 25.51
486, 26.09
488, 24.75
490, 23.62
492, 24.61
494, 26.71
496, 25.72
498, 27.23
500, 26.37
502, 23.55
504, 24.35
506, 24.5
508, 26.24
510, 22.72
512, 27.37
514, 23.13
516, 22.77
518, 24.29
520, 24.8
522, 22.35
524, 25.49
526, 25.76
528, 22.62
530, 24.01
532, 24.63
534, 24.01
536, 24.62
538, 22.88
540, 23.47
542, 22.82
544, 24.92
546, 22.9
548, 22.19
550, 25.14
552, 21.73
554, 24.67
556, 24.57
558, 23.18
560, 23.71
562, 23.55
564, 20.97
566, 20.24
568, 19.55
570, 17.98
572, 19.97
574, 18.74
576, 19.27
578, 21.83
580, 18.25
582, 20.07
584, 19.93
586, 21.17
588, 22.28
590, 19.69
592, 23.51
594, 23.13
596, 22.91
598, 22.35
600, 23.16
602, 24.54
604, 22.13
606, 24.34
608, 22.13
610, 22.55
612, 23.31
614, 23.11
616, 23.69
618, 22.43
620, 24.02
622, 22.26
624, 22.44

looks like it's 3.90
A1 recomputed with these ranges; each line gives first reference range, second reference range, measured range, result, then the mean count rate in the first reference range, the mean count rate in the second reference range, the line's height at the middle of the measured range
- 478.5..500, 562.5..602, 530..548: -0.55 deg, 25.4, 20.9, 23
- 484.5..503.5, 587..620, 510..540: 0.66 deg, 25.4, 22.9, 24.7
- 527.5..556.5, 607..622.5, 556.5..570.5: 1.15 deg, 23.7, 23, 23.5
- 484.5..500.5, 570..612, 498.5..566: 0.14 deg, 25.6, 21.6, 24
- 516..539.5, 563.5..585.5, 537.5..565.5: -1.86 deg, 24.1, 19.7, 21.9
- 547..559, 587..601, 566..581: 2.33 deg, 23.6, 22.4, 23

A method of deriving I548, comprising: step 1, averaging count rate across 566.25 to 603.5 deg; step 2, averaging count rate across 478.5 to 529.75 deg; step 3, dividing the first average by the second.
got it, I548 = 0.8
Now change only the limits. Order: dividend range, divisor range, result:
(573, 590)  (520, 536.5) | 0.83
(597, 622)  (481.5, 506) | 0.92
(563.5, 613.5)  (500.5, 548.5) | 0.89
